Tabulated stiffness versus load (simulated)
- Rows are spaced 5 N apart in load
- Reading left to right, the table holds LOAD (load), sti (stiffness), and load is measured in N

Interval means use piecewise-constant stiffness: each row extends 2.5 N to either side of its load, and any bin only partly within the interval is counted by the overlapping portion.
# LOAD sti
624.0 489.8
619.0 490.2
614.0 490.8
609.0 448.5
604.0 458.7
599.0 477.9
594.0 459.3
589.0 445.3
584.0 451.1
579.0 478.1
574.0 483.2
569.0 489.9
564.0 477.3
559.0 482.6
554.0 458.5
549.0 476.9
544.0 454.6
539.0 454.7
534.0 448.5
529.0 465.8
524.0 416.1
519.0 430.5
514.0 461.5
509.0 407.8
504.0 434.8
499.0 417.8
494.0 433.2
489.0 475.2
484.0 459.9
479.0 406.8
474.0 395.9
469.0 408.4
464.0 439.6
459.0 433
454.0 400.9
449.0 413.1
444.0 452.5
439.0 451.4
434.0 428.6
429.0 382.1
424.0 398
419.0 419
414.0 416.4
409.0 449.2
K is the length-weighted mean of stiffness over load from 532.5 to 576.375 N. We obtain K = 470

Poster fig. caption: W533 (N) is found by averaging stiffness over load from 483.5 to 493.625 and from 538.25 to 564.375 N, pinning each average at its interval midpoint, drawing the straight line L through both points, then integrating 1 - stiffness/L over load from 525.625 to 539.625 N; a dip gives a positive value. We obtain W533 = 0.35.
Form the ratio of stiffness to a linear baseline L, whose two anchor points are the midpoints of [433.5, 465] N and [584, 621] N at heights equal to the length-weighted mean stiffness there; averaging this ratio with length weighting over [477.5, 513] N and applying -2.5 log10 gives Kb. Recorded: 0.01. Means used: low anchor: 431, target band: 436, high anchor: 466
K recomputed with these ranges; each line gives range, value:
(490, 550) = 442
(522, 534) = 444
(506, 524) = 431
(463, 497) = 431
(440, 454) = 429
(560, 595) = 470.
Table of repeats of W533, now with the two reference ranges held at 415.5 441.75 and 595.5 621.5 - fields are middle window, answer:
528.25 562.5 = -0.8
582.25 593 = 0.4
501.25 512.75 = 0.4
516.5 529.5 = 0.4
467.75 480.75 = 0.8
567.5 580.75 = -0.6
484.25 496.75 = -0.5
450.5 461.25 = 0.2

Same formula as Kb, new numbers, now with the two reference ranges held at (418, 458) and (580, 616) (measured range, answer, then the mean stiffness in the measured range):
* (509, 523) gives 0.01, 436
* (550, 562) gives -0.05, 472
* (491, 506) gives 0.01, 430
